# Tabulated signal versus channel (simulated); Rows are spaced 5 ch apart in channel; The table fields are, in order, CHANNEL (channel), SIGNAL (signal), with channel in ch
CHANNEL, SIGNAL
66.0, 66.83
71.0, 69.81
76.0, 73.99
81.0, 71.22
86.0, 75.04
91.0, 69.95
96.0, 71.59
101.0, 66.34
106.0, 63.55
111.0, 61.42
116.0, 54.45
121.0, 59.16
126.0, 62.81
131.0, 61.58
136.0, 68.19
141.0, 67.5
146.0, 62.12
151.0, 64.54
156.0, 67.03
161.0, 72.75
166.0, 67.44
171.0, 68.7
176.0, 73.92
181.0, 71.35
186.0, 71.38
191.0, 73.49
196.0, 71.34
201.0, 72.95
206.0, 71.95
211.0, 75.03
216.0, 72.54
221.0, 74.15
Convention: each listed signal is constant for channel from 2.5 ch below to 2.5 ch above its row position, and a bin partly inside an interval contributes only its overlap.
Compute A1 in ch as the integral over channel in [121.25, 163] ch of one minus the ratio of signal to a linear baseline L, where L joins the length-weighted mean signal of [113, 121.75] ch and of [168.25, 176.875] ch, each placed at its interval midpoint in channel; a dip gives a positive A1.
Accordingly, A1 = -1.7 ch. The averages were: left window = 56.6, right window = 70.7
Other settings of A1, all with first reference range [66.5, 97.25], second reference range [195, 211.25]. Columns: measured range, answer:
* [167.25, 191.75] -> 0.35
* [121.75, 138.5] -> 1.94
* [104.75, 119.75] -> 2.59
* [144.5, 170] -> 1.83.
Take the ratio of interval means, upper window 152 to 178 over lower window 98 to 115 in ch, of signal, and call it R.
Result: 1.10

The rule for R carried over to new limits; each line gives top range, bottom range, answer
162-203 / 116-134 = 1.18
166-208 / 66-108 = 1.02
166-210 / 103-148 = 1.15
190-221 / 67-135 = 1.10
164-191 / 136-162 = 1.06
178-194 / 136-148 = 1.10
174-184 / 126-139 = 1.12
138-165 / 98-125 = 1.09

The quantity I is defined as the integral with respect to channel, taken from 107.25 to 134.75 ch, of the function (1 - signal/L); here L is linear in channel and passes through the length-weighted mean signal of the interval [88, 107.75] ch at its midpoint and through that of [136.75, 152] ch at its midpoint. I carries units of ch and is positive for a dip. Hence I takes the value 2.6 ch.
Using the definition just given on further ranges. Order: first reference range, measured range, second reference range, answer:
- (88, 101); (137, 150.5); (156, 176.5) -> 0.9 ch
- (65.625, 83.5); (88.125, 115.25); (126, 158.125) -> 1.0 ch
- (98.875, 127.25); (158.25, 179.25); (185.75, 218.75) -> -0.7 ch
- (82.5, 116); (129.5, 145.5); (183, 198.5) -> 0.8 ch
